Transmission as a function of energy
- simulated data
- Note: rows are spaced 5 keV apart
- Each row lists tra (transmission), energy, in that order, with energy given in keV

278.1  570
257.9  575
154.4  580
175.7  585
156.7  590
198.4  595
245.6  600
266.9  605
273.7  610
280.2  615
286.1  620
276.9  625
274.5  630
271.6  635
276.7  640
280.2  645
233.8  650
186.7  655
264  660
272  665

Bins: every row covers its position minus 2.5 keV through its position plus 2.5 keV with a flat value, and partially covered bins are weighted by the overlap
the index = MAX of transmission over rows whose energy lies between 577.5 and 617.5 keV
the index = 280.2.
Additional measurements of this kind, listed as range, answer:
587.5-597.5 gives 198.4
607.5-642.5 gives 286.1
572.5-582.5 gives 257.9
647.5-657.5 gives 233.8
